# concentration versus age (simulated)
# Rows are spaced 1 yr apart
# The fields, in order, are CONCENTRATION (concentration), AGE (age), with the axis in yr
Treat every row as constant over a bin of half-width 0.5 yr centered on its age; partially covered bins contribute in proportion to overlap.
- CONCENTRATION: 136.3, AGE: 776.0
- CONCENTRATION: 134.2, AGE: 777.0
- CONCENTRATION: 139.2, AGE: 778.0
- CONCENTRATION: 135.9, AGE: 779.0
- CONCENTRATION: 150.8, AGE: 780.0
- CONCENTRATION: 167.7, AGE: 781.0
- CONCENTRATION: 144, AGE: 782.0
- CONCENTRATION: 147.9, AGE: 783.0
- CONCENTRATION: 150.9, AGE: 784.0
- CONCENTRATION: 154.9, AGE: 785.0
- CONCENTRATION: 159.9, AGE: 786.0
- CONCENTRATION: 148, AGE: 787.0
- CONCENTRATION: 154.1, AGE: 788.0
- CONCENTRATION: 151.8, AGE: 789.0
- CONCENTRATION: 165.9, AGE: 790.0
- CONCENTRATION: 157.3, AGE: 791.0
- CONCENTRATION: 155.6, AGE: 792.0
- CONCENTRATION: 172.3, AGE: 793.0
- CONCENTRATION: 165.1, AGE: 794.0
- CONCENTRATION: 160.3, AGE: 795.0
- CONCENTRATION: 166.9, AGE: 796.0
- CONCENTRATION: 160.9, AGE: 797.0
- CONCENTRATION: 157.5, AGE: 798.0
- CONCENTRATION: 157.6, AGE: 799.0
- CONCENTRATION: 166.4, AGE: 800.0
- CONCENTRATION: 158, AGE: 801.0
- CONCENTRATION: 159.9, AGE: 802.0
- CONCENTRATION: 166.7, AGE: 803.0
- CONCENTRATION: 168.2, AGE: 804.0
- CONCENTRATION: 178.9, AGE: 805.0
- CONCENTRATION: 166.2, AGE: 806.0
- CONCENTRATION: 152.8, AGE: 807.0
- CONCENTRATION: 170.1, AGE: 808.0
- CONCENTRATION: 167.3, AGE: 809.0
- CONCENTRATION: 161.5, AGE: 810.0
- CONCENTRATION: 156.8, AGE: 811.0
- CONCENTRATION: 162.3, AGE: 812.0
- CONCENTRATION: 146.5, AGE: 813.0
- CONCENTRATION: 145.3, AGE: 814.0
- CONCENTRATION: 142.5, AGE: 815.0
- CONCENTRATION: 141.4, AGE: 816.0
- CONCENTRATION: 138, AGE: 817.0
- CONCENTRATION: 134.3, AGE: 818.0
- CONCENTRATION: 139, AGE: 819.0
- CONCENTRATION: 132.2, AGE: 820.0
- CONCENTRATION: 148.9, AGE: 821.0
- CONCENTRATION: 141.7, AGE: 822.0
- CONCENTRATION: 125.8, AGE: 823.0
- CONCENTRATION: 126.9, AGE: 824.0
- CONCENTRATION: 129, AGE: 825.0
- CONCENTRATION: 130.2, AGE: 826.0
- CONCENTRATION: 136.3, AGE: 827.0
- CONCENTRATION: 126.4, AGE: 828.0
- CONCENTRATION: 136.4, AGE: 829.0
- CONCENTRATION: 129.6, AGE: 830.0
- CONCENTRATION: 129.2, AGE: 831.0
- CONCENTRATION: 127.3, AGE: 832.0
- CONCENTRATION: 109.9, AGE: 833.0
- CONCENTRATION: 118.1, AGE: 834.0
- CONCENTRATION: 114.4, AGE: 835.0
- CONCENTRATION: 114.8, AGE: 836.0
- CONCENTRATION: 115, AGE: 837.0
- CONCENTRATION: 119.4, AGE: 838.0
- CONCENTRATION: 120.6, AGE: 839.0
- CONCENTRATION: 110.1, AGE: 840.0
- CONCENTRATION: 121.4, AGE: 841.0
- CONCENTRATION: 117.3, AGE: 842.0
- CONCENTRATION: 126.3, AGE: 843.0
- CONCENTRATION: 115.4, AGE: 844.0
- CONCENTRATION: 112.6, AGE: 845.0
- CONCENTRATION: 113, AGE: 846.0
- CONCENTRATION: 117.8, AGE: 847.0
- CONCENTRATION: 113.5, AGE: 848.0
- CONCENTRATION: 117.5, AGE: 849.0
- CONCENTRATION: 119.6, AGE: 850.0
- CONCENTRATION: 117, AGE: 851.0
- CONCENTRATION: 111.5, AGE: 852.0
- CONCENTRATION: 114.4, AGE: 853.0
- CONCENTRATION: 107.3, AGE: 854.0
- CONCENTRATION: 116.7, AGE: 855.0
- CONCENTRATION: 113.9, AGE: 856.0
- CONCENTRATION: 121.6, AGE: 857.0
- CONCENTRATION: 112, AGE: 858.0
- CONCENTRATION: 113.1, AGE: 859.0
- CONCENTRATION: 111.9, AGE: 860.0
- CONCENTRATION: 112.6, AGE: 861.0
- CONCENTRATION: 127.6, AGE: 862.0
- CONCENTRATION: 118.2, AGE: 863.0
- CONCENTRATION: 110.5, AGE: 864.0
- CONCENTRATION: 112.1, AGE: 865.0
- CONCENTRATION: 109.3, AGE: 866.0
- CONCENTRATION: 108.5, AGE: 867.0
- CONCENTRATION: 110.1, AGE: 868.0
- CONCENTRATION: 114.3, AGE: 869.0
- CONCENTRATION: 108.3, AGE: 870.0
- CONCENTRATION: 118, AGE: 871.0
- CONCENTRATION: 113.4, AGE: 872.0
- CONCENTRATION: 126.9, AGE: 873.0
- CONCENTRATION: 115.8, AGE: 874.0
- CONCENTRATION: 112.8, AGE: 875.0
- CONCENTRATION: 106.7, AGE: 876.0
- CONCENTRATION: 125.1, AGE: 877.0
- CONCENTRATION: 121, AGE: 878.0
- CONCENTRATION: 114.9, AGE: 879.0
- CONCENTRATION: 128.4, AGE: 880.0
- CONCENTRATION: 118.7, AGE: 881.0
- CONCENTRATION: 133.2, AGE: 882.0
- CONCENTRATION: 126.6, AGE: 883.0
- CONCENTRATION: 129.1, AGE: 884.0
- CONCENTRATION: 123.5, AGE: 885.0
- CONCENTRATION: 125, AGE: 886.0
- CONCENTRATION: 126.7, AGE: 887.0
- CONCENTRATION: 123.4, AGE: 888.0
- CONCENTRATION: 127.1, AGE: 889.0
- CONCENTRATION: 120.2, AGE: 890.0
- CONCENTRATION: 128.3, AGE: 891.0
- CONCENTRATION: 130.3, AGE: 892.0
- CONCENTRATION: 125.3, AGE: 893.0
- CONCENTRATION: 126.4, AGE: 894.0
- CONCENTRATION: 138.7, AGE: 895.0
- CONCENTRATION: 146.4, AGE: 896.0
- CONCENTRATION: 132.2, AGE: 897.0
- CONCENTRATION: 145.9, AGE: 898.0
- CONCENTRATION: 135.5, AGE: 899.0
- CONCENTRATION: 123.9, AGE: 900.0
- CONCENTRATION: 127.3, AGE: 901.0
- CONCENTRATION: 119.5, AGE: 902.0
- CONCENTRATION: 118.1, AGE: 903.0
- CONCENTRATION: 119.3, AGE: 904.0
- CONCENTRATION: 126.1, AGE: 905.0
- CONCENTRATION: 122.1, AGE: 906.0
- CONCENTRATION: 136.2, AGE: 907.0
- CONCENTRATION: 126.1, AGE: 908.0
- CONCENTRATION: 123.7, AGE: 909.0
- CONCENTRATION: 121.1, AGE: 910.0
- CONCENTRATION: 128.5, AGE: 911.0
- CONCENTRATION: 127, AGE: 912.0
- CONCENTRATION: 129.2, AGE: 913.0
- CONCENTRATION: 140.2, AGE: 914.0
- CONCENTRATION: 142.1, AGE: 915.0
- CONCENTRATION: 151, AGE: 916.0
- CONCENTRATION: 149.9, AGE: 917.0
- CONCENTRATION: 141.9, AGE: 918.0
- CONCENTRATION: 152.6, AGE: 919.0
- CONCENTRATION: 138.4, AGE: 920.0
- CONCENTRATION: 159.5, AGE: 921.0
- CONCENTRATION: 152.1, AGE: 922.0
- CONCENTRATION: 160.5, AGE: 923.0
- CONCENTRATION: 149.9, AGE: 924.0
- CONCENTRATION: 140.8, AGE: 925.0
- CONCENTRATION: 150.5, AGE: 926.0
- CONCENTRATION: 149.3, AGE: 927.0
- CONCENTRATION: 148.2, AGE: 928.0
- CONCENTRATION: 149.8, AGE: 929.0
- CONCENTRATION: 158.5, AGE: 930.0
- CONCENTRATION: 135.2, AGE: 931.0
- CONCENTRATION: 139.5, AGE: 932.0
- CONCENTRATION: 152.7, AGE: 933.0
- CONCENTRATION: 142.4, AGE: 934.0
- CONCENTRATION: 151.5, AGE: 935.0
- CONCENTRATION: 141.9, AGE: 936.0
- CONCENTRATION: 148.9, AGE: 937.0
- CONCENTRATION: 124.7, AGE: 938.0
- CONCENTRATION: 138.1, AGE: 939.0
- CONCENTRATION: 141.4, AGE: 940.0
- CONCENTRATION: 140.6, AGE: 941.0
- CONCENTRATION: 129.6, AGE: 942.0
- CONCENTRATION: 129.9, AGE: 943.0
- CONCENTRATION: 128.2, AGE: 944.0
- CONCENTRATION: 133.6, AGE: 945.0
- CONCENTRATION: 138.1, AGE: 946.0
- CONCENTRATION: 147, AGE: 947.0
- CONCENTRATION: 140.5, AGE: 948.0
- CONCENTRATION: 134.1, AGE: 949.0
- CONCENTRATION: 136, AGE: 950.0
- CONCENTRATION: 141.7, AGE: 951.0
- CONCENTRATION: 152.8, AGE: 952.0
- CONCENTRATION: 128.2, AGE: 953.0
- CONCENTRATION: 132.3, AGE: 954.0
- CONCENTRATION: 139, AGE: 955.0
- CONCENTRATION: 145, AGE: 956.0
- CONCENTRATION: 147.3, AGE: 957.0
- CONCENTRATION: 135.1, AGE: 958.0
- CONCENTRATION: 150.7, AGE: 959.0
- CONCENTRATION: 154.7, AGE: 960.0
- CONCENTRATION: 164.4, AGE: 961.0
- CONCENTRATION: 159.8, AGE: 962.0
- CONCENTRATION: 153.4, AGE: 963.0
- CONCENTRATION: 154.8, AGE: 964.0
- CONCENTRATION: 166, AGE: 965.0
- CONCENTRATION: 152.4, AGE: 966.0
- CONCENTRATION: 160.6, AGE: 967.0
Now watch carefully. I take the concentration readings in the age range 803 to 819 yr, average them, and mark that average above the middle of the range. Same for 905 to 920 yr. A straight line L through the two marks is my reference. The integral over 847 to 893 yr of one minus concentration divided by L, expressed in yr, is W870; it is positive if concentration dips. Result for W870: 8.05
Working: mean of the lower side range 155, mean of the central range 118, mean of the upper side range 135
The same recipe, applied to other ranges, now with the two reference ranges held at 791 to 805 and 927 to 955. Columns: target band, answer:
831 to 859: 7.06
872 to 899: 4.18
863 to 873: 2.58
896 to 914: 2.22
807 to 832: 2.86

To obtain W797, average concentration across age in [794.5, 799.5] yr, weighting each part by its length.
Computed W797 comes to 161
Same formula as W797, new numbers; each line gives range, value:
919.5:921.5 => 149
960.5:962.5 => 162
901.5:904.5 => 119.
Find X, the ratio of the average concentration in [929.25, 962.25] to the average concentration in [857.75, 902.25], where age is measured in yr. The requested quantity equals 1.16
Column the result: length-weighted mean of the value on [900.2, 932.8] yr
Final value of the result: 139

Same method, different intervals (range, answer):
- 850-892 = 118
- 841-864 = 116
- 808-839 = 135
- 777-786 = 149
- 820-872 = 119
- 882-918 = 130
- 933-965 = 143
